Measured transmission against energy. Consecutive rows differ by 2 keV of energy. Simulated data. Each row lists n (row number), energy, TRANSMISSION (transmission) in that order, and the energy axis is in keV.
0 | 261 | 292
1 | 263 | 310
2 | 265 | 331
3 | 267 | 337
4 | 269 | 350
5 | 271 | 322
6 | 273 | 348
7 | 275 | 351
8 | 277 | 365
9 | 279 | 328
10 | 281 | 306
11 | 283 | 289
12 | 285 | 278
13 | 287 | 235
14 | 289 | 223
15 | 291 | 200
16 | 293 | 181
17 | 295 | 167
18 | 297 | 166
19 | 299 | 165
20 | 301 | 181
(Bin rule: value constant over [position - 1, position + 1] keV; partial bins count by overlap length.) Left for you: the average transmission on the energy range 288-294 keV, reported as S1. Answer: 201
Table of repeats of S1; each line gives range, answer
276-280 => 346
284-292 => 234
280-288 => 277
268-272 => 336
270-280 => 343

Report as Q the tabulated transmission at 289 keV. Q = 223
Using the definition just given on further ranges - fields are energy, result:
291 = 200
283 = 289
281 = 306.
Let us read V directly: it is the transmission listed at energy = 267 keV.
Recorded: 337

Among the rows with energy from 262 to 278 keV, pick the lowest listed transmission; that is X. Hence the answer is 310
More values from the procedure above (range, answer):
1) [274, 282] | 306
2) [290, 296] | 167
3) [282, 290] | 223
